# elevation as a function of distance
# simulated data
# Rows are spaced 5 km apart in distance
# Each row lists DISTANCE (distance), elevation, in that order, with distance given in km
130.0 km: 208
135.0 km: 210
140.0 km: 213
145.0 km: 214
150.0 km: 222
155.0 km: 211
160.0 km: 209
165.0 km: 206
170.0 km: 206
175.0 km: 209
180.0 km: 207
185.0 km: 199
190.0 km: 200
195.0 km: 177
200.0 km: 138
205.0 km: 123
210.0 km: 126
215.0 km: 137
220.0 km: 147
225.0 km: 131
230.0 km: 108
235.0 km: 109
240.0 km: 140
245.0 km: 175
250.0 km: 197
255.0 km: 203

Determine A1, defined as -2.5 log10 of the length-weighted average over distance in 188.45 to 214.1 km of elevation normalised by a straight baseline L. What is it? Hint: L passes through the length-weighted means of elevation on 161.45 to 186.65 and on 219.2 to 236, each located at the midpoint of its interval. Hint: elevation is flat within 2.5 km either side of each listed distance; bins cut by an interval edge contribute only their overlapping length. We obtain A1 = 0.10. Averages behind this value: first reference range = 206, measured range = 150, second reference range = 123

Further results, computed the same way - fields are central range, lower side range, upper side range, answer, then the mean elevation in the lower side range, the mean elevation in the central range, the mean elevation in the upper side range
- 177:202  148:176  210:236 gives -0.07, 210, 186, 127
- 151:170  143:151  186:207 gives -0.04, 218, 209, 163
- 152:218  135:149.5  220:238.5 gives -0.07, 214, 181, 121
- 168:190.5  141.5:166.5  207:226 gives -0.13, 213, 205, 135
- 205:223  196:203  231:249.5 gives 0.08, 145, 135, 145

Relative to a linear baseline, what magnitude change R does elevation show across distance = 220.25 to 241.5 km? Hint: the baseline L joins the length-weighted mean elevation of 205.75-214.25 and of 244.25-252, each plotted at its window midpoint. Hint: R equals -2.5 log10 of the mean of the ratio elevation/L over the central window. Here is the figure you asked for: 0.28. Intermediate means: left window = 128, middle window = 124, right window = 188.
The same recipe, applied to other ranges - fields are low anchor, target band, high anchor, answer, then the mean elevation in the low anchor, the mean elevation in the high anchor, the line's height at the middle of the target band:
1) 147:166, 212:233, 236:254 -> 0.35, 213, 168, 179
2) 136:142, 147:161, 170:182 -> -0.02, 212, 208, 210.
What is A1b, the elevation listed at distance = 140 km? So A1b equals 213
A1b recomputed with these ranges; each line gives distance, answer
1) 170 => 206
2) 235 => 109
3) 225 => 131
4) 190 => 200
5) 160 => 209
